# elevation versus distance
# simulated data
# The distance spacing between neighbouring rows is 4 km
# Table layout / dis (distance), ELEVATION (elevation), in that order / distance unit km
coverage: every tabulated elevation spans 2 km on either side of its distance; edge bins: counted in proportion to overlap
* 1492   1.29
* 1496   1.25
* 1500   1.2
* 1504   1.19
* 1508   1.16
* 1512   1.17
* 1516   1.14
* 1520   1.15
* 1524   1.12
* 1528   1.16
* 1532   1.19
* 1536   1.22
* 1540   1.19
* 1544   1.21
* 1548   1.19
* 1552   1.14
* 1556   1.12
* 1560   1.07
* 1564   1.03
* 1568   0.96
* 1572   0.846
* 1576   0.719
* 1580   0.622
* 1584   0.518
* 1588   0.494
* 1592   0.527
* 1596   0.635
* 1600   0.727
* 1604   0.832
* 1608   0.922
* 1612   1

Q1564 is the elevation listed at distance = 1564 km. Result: 1.03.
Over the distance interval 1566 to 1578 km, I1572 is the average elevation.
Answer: 0.842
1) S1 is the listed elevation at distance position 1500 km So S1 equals 1.2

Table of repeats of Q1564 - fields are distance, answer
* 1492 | 1.29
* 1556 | 1.12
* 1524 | 1.12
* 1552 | 1.14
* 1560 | 1.07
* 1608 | 0.922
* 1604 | 0.832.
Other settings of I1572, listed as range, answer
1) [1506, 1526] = 1.15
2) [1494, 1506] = 1.21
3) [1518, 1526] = 1.14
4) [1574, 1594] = 0.576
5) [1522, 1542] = 1.18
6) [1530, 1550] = 1.2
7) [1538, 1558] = 1.17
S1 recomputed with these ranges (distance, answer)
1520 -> 1.15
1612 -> 1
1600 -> 0.727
